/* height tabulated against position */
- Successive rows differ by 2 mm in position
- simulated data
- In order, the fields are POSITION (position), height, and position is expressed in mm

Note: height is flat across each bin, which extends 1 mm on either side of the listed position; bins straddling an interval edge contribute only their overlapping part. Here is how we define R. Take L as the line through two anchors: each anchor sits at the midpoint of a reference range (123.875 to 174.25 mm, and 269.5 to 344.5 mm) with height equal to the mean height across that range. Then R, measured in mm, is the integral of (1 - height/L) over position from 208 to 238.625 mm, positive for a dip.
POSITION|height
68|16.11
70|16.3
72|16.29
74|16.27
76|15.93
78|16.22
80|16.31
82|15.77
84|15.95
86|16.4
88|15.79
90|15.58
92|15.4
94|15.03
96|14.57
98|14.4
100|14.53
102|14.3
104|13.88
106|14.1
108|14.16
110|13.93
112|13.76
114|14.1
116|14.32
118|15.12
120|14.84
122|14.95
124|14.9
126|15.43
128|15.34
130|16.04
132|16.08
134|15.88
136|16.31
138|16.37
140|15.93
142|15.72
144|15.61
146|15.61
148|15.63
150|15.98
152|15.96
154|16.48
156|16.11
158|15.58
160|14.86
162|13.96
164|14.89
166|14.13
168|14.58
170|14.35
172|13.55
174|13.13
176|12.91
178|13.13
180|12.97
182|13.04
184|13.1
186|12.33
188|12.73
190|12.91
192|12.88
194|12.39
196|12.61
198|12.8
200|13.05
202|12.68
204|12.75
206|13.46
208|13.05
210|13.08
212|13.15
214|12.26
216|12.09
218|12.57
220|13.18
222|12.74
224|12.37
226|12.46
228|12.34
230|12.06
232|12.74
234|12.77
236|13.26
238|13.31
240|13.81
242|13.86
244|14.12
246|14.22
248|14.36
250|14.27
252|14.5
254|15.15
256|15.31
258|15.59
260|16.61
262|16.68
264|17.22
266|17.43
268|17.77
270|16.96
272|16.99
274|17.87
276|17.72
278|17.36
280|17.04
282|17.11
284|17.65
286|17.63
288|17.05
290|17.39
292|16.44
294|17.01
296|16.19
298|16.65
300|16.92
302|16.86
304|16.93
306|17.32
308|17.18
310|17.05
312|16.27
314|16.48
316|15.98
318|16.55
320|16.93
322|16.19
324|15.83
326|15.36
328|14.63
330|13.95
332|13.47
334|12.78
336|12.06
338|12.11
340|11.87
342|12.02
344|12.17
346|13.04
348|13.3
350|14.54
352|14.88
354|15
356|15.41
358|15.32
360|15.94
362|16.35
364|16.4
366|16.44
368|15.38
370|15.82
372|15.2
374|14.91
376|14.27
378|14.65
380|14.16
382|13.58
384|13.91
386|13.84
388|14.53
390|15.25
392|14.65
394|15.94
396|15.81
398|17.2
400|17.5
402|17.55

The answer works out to 5.7 mm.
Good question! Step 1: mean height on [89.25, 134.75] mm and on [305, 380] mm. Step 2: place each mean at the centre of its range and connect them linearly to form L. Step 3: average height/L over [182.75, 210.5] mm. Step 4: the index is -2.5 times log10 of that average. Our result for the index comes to 0.16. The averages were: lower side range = 14.8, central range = 12.8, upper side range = 14.9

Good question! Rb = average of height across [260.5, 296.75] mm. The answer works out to 17.2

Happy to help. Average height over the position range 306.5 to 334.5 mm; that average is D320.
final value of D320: 15.7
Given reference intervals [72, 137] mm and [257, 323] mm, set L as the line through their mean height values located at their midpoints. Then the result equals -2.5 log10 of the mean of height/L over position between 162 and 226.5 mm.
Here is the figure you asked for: 0.22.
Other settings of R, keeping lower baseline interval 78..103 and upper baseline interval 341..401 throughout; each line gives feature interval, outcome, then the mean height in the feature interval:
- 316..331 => -0.7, 15.7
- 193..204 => 1.8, 12.7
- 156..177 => 1.3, 14.3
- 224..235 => 1.9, 12.5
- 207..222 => 2.4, 12.8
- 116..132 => 0.1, 15.2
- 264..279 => -2.3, 17.4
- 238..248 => 0.8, 14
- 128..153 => -1.0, 15.9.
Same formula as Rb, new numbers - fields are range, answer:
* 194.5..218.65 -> 12.8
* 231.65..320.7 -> 16.1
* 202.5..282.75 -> 14.5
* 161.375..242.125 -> 13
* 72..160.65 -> 15.4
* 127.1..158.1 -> 15.9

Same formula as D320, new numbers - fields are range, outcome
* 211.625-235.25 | 12.6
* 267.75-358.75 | 15.7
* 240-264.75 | 15.1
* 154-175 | 14.6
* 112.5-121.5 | 14.6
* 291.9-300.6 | 16.7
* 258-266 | 16.8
